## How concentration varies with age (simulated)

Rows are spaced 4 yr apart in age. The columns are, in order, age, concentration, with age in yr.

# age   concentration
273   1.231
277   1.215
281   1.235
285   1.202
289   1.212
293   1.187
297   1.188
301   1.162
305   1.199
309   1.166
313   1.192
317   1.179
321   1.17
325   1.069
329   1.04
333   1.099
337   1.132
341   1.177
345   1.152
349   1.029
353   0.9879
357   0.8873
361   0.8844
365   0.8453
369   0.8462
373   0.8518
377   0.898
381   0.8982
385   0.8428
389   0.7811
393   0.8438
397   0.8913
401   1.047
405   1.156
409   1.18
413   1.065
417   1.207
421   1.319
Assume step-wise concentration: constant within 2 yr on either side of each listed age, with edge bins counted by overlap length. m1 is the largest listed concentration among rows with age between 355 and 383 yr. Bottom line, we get 0.8982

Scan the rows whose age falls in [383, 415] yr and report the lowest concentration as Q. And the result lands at 0.7811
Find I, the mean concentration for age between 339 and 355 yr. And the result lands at 1.09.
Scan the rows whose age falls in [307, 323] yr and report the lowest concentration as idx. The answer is 1.166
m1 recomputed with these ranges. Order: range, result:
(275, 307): 1.235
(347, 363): 1.029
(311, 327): 1.192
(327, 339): 1.132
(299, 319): 1.199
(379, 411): 1.18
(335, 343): 1.177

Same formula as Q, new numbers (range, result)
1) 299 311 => 1.162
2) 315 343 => 1.04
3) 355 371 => 0.8453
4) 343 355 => 0.9879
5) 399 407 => 1.047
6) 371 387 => 0.8428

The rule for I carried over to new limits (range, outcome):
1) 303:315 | 1.19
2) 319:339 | 1.1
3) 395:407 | 1.03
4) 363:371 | 0.846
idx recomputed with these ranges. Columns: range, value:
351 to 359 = 0.8873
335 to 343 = 1.132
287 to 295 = 1.187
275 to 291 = 1.202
